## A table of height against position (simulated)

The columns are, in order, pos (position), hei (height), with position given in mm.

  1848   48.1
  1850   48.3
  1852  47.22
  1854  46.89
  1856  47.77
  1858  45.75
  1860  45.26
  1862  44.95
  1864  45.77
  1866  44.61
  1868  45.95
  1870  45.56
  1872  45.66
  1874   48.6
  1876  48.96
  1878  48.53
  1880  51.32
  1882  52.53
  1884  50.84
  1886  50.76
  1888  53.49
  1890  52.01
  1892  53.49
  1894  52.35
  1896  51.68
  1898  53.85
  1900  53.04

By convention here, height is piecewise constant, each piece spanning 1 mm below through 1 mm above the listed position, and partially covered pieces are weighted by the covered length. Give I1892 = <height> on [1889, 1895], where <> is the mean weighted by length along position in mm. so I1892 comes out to 52.6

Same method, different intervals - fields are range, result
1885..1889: 52.1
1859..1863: 45.1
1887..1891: 52.8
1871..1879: 47.9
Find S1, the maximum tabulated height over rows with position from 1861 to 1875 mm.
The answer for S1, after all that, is 48.6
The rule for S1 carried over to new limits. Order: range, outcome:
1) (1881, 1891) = 53.49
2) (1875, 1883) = 52.53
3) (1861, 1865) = 45.77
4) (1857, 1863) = 45.75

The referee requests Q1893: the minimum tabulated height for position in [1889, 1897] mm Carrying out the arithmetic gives 51.68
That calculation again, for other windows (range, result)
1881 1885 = 50.84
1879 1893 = 50.76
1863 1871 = 44.61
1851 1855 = 46.89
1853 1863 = 44.95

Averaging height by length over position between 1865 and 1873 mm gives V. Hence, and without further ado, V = 45.4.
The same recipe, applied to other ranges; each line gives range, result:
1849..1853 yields 47.8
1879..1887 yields 51.4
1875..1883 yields 50.3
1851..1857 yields 47.3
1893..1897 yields 52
